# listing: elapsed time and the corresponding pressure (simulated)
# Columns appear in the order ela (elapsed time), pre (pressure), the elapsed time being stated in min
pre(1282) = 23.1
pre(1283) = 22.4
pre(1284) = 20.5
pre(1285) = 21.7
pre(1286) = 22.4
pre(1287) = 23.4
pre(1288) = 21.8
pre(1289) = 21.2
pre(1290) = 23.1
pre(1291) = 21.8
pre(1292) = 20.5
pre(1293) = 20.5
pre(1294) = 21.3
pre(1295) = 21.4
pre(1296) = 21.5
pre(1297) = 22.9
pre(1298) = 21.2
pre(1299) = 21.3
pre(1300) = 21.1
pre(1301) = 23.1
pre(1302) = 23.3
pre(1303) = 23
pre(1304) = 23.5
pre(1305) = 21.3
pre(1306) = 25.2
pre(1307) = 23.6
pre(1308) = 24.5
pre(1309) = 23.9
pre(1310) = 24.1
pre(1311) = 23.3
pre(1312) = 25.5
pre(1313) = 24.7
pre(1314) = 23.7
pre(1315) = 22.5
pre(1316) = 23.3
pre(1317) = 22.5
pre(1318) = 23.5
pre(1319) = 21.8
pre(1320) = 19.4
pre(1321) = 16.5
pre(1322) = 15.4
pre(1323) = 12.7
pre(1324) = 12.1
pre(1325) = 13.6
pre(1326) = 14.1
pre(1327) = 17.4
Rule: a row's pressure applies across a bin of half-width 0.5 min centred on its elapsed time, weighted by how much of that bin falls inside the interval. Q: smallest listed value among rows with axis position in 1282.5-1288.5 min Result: 20.5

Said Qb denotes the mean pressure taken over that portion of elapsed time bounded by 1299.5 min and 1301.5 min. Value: 22.1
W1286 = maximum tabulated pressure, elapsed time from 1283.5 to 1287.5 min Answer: 23.4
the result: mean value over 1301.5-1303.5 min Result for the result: 23.1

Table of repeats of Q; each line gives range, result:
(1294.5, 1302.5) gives 21.1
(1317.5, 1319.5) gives 21.8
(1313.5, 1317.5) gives 22.5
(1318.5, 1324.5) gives 12.1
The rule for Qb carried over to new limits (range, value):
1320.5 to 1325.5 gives 14.1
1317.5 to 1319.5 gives 22.6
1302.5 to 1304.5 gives 23.2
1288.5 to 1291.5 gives 22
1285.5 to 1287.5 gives 22.9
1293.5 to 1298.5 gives 21.7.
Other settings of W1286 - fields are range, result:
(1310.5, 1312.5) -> 25.5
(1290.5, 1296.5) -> 21.8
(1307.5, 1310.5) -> 24.5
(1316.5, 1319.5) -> 23.5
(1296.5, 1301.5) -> 23.1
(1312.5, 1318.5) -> 24.7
